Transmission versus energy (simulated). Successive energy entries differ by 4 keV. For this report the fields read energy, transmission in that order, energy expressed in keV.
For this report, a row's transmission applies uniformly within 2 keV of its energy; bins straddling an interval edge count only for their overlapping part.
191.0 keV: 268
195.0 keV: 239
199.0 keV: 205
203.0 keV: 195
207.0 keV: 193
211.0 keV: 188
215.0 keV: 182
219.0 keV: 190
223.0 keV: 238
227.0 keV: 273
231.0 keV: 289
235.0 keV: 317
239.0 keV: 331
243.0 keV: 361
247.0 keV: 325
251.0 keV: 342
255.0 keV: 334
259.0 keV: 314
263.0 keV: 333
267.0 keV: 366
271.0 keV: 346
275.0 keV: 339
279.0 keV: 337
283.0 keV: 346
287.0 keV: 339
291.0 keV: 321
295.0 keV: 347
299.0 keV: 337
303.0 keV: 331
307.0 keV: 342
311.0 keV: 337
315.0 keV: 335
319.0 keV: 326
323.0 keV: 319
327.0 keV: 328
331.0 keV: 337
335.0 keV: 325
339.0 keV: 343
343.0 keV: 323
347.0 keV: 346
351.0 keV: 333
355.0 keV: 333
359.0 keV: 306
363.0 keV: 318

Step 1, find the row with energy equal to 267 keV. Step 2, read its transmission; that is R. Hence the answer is 366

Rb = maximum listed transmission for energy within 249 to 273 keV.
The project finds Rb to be 366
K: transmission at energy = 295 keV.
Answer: 347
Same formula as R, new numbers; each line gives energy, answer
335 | 325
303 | 331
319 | 326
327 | 328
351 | 333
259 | 314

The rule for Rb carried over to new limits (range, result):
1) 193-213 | 239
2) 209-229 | 273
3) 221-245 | 361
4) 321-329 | 328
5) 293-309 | 347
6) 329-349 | 346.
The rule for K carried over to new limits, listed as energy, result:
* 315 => 335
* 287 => 339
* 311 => 337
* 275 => 339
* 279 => 337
